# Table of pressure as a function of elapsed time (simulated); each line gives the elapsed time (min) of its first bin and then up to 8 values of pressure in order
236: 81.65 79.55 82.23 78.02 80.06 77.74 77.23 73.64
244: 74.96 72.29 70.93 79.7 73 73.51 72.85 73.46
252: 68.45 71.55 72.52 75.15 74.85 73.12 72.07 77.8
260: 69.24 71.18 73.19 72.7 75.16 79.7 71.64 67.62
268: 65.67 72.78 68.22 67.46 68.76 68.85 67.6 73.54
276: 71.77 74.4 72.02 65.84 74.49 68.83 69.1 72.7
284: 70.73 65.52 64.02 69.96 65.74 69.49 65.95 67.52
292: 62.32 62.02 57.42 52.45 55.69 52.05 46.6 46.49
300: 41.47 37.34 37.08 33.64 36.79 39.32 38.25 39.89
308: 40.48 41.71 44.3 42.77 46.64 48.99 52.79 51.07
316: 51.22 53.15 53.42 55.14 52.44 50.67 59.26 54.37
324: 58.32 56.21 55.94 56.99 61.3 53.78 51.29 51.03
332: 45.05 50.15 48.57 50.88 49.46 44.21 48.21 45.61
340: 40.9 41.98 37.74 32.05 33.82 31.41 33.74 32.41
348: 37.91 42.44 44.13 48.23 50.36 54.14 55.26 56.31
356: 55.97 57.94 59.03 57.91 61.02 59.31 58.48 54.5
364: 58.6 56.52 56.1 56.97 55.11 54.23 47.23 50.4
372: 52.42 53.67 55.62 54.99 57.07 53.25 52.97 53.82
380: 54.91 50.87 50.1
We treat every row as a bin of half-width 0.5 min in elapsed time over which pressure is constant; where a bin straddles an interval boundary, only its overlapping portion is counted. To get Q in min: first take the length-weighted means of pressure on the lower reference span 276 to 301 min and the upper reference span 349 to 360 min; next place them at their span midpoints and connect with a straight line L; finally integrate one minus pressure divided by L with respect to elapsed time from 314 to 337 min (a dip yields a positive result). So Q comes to 1.9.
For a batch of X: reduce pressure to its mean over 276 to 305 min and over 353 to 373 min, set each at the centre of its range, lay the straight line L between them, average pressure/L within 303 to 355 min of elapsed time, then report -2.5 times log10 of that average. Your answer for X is 0.218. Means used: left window 59.1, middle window 46.9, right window 55.9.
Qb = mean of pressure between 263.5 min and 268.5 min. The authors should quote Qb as 72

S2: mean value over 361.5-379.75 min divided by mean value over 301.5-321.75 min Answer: 1.2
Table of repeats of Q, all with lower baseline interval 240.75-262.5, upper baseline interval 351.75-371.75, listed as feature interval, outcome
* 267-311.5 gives 6.1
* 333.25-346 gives 3.8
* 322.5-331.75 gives 0.9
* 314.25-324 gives 1.4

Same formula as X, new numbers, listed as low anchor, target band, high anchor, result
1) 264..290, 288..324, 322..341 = 0.19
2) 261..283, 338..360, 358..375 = 0.27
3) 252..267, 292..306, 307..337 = 0.27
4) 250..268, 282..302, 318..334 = 0.08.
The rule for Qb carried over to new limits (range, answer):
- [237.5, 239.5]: 80.1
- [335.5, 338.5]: 47.3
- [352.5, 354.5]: 54.7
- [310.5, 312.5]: 44.7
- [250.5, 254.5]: 71.5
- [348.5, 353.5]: 47.9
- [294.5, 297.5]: 53.4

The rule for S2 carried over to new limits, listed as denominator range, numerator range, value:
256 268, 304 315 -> 0.60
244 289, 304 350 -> 0.65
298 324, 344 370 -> 1.11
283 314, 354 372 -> 1.08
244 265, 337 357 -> 0.60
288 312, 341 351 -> 0.76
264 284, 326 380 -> 0.71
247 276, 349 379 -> 0.76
